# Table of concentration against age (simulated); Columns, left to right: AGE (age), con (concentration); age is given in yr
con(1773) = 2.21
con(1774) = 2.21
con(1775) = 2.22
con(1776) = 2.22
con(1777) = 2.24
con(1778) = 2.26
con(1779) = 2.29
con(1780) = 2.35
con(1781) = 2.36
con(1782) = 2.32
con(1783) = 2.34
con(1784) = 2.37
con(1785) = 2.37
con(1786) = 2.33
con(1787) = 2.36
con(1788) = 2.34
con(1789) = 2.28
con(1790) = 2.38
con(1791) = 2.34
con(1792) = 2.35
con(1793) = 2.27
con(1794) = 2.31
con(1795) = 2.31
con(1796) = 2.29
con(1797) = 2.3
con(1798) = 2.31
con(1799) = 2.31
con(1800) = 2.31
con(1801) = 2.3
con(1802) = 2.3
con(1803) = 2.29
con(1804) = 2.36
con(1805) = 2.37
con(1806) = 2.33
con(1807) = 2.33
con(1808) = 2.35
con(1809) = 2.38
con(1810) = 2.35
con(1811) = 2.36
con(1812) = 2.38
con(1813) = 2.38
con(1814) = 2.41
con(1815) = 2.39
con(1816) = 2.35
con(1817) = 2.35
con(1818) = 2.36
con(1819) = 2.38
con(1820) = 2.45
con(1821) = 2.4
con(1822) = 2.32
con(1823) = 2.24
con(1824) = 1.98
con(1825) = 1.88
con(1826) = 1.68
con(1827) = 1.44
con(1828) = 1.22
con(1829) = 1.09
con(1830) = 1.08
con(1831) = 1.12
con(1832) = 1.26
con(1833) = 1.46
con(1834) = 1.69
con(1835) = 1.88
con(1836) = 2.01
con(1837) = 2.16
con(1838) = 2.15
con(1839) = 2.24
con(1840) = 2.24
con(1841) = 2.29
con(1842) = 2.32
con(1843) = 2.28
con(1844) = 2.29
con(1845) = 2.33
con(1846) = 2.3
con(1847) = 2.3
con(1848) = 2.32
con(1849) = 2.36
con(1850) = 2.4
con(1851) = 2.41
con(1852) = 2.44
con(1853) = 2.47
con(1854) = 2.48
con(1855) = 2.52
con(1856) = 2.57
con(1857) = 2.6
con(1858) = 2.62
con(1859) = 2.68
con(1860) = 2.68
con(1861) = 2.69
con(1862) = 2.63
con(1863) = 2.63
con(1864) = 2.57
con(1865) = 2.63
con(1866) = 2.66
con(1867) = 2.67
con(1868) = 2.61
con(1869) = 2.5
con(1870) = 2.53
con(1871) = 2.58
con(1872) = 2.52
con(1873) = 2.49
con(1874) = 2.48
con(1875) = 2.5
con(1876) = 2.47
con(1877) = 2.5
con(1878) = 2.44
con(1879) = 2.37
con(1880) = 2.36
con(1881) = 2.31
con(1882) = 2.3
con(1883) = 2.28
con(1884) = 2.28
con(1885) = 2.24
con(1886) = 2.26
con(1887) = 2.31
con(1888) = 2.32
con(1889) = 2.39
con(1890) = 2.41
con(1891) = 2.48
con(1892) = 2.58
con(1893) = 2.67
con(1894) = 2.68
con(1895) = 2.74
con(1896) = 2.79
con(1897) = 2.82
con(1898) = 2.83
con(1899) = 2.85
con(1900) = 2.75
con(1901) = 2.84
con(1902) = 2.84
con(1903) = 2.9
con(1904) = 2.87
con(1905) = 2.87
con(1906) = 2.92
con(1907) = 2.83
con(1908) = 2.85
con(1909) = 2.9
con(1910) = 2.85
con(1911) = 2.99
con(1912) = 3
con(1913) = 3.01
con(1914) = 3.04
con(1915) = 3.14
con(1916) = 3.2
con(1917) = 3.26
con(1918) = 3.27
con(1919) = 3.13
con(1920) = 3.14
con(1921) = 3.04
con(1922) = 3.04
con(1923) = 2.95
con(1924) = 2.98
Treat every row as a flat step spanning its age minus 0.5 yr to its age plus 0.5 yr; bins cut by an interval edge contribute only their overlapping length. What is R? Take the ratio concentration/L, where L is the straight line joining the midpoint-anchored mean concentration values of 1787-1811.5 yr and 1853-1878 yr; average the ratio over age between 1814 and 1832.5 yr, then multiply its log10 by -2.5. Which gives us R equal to 0.26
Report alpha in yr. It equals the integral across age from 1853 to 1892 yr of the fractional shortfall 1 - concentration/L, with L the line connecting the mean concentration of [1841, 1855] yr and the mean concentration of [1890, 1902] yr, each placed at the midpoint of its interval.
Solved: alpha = 0.8 yr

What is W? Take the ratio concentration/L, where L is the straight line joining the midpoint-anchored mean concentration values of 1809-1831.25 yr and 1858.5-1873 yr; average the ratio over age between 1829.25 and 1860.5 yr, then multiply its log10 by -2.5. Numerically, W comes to 0.09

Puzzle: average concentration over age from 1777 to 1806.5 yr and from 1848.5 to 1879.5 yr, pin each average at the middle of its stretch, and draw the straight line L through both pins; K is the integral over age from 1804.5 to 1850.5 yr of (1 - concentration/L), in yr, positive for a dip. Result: 6.2 yr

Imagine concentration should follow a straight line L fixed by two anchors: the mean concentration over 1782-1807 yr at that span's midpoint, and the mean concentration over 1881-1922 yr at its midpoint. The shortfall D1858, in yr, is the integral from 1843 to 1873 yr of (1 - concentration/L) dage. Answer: 0.9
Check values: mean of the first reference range 2.33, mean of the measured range 2.51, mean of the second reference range 2.77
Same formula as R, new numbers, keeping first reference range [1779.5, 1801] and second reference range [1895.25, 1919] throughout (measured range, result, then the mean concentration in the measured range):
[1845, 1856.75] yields 0.10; 2.42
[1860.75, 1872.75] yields 0.05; 2.6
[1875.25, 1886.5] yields 0.19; 2.35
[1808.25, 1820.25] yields 0.03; 2.38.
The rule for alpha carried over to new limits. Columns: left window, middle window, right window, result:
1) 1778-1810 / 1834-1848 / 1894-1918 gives 2.05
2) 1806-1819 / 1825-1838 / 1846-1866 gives 4.75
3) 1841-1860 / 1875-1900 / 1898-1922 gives 2.52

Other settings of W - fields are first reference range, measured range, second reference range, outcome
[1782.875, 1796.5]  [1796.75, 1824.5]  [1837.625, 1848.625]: -0.01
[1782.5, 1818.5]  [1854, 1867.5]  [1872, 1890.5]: -0.11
